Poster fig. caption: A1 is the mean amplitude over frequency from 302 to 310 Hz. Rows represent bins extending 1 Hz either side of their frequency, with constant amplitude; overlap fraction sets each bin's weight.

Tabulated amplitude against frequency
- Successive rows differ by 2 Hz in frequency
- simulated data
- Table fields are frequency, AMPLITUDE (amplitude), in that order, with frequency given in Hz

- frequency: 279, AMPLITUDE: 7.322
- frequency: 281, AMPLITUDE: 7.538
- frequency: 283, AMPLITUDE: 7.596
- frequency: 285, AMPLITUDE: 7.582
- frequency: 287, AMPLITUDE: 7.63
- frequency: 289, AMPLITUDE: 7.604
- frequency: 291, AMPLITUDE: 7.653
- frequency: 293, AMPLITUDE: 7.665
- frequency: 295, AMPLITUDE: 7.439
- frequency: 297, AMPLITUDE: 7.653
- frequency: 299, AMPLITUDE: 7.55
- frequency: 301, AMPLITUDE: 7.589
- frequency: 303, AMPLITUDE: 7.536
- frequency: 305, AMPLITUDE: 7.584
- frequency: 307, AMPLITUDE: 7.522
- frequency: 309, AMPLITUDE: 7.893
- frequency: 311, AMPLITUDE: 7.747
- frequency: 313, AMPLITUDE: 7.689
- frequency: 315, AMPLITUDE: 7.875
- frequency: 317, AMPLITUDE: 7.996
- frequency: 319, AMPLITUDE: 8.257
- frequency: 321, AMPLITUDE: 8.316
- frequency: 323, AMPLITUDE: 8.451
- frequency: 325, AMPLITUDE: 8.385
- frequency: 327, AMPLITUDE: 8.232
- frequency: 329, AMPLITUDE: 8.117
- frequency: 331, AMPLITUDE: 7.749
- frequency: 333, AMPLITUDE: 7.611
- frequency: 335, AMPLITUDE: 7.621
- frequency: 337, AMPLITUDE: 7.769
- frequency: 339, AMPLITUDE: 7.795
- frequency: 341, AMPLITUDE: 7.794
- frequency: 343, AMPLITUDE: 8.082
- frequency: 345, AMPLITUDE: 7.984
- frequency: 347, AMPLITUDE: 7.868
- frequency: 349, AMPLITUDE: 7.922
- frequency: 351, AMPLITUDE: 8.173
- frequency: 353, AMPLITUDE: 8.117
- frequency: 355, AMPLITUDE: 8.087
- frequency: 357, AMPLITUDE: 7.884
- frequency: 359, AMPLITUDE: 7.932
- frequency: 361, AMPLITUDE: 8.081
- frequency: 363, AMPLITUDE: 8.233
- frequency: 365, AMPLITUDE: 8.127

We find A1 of 7.63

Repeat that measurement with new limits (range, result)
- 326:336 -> 7.87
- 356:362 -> 7.97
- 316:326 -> 8.28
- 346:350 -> 7.89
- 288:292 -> 7.63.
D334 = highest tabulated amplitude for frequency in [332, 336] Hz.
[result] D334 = 7.621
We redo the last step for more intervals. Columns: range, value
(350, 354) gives 8.173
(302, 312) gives 7.893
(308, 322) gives 8.316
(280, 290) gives 7.63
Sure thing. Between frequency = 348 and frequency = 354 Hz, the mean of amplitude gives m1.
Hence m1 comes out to 8.07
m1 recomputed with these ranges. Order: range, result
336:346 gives 7.88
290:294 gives 7.66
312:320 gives 7.95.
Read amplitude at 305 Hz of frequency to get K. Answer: 7.584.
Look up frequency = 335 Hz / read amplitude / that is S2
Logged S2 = 7.621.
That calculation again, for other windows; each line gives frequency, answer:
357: 7.884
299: 7.55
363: 8.233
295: 7.439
